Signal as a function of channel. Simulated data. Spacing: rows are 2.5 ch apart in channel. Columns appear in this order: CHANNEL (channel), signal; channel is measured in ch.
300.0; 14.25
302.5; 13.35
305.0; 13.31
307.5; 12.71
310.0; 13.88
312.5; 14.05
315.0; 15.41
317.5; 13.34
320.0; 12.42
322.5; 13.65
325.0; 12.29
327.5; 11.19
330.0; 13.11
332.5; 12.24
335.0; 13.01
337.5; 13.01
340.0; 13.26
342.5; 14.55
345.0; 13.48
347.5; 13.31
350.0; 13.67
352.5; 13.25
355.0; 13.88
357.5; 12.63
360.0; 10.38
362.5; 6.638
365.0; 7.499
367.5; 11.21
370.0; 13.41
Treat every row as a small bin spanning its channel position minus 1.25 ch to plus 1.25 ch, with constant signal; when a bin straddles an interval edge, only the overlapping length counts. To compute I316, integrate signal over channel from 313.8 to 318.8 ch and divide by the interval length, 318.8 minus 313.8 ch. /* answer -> 14.3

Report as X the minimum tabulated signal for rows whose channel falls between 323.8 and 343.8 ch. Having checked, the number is 11.19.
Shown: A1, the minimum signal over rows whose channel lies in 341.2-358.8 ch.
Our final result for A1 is 12.63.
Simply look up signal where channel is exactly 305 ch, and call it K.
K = 13.31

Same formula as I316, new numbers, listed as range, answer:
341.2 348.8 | 13.8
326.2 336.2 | 12.4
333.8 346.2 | 13.5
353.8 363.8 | 10.9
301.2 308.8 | 13.1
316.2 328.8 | 12.6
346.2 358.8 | 13.3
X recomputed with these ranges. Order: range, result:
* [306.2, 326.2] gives 12.29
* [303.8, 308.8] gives 12.71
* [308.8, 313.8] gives 13.88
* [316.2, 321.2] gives 12.42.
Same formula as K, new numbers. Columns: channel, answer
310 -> 13.88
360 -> 10.38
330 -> 13.11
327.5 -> 11.19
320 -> 12.42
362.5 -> 6.638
